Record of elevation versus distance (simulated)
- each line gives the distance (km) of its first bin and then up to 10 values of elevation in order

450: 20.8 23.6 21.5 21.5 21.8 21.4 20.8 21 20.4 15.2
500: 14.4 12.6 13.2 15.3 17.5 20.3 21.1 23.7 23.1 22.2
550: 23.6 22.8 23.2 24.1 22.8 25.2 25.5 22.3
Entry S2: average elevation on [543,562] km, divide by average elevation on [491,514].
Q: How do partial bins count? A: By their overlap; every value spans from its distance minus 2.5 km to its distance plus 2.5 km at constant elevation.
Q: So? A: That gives 1.60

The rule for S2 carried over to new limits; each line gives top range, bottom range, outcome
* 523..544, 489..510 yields 1.47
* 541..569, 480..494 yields 1.15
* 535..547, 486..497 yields 1.25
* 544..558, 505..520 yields 1.58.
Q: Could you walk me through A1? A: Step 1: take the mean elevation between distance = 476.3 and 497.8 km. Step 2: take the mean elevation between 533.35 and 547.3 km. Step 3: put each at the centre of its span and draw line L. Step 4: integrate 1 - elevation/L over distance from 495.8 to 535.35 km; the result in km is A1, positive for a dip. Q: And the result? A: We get 8.5 km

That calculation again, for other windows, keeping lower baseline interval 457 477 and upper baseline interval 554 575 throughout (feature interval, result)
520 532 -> 1.4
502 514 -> 4.9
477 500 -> 3.3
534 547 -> 0.0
